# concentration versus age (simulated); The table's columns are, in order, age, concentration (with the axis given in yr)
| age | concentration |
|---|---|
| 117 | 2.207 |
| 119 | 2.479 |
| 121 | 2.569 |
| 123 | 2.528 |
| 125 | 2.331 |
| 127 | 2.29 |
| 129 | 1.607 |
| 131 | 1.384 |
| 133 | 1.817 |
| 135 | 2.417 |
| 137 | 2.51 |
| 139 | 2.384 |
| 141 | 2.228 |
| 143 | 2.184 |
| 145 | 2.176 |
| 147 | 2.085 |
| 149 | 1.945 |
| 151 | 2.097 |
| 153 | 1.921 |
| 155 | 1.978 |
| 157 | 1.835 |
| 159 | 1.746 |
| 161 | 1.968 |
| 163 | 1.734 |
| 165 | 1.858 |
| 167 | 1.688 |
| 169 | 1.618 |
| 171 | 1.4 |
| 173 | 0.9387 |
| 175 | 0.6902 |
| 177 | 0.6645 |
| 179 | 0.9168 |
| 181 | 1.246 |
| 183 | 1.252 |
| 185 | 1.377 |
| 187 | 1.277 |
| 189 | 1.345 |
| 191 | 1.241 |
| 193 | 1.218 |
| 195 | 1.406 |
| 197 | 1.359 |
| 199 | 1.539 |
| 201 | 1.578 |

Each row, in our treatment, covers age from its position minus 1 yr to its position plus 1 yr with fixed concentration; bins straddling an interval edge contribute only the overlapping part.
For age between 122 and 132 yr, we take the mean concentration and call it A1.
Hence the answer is 2.03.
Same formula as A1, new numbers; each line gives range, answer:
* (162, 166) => 1.8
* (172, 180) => 0.803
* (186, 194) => 1.27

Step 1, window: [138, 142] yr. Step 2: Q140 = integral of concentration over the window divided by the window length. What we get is 2.31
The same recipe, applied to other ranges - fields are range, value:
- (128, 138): 1.95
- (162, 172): 1.66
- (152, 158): 1.91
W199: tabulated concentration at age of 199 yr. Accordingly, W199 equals 1.539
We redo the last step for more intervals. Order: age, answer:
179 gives 0.9168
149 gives 1.945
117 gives 2.207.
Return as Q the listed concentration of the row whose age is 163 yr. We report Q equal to 1.734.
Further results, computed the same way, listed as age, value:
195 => 1.406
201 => 1.578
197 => 1.359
